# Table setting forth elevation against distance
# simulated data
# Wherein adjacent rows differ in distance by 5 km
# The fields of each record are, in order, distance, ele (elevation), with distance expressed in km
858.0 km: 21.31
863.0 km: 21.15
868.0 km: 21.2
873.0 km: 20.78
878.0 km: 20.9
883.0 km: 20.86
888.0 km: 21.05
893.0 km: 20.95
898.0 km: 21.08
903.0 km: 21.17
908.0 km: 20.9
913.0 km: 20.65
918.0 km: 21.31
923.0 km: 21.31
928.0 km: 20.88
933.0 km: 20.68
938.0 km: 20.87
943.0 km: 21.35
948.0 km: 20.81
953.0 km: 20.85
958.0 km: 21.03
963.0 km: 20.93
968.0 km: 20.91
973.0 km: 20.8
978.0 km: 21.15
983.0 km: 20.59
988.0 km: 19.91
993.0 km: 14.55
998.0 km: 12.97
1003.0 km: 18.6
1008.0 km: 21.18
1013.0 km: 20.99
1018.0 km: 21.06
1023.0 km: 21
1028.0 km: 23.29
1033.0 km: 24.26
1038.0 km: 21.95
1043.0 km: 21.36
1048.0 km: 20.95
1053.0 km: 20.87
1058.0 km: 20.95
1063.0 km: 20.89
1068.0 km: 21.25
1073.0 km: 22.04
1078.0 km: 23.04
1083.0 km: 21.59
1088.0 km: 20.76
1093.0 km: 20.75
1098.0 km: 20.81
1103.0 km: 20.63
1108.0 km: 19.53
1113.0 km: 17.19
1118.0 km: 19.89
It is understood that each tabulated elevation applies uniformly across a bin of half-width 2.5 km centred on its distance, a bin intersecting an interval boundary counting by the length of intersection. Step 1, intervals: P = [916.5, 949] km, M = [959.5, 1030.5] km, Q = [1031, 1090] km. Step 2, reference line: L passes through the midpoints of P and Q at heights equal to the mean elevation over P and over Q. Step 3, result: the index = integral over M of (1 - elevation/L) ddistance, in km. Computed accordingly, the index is 4.9 km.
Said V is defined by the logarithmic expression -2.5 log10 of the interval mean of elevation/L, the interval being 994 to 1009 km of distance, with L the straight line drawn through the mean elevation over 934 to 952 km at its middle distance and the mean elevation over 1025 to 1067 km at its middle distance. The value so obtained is 0.257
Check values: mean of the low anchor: 21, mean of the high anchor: 21.8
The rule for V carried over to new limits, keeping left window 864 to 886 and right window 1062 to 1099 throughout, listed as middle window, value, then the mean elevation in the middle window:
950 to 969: 0.01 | 20.9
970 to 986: 0.02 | 20.8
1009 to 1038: -0.04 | 22.1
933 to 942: 0.01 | 20.9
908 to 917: 0.01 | 20.8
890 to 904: 0.00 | 21.1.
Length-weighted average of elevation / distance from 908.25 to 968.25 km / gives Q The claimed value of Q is 21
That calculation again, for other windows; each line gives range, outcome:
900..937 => 21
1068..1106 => 21.3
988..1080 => 20.6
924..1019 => 20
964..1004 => 18.8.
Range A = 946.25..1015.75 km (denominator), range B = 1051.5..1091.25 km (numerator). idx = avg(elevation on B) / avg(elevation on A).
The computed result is 1.09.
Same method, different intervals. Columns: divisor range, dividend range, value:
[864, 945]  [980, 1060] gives 0.97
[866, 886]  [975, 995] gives 0.92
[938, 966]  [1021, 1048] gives 1.06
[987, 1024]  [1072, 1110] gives 1.13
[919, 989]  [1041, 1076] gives 1.02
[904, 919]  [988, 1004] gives 0.75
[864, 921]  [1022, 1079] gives 1.04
